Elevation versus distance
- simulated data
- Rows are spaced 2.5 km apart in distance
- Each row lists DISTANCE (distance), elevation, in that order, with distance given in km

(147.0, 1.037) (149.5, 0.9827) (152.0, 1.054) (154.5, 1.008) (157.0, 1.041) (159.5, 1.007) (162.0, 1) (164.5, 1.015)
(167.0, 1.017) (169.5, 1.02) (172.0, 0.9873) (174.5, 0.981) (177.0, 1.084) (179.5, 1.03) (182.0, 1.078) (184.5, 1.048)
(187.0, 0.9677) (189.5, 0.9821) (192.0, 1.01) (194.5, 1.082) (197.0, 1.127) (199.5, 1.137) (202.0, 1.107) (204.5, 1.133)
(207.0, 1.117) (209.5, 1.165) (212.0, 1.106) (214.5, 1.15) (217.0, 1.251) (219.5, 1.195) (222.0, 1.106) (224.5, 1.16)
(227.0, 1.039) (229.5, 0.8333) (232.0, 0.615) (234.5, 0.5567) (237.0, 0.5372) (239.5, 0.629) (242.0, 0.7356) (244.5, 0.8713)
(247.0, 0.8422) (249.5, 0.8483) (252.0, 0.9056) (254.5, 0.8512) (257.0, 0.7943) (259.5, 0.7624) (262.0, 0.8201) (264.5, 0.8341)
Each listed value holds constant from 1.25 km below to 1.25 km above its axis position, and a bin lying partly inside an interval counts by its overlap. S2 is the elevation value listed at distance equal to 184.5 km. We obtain 1.048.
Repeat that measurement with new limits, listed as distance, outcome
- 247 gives 0.8422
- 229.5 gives 0.8333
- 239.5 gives 0.629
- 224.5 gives 1.16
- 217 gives 1.251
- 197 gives 1.127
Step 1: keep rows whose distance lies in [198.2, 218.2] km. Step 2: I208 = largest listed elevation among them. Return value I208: 1.251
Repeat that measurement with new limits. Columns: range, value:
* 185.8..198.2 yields 1.127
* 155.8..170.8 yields 1.041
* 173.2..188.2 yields 1.084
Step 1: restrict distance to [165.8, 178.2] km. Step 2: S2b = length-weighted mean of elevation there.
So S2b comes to 1.02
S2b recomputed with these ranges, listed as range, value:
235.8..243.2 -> 0.634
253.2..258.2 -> 0.824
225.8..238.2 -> 0.716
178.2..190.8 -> 1.02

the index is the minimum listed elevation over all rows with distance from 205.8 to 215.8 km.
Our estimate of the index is 1.106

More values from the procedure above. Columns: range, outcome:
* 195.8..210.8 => 1.107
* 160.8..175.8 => 0.981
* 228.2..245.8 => 0.5372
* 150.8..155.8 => 1.008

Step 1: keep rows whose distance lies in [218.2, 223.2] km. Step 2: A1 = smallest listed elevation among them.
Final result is 1.106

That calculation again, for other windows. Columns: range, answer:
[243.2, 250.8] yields 0.8422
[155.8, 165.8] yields 1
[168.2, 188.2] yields 0.9677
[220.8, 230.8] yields 0.8333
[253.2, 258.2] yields 0.7943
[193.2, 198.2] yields 1.082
